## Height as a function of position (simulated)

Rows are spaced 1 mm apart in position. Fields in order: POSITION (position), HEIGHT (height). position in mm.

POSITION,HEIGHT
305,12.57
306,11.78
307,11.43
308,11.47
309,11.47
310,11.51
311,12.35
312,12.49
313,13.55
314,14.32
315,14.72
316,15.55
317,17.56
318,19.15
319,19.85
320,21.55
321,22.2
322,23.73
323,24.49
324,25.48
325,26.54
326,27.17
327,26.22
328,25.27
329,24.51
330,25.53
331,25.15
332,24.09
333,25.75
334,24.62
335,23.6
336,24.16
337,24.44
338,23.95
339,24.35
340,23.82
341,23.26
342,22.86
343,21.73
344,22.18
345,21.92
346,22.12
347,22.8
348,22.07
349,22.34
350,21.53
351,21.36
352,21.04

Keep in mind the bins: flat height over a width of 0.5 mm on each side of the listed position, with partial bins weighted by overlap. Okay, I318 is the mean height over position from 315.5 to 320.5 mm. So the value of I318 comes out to 18.7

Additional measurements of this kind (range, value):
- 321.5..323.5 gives 24.1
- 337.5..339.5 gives 24.1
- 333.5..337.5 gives 24.2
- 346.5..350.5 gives 22.2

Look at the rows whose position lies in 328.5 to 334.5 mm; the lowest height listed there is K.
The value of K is 24.09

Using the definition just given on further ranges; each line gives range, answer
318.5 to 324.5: 19.85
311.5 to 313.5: 12.49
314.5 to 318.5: 14.72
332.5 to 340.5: 23.6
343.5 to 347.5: 21.92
